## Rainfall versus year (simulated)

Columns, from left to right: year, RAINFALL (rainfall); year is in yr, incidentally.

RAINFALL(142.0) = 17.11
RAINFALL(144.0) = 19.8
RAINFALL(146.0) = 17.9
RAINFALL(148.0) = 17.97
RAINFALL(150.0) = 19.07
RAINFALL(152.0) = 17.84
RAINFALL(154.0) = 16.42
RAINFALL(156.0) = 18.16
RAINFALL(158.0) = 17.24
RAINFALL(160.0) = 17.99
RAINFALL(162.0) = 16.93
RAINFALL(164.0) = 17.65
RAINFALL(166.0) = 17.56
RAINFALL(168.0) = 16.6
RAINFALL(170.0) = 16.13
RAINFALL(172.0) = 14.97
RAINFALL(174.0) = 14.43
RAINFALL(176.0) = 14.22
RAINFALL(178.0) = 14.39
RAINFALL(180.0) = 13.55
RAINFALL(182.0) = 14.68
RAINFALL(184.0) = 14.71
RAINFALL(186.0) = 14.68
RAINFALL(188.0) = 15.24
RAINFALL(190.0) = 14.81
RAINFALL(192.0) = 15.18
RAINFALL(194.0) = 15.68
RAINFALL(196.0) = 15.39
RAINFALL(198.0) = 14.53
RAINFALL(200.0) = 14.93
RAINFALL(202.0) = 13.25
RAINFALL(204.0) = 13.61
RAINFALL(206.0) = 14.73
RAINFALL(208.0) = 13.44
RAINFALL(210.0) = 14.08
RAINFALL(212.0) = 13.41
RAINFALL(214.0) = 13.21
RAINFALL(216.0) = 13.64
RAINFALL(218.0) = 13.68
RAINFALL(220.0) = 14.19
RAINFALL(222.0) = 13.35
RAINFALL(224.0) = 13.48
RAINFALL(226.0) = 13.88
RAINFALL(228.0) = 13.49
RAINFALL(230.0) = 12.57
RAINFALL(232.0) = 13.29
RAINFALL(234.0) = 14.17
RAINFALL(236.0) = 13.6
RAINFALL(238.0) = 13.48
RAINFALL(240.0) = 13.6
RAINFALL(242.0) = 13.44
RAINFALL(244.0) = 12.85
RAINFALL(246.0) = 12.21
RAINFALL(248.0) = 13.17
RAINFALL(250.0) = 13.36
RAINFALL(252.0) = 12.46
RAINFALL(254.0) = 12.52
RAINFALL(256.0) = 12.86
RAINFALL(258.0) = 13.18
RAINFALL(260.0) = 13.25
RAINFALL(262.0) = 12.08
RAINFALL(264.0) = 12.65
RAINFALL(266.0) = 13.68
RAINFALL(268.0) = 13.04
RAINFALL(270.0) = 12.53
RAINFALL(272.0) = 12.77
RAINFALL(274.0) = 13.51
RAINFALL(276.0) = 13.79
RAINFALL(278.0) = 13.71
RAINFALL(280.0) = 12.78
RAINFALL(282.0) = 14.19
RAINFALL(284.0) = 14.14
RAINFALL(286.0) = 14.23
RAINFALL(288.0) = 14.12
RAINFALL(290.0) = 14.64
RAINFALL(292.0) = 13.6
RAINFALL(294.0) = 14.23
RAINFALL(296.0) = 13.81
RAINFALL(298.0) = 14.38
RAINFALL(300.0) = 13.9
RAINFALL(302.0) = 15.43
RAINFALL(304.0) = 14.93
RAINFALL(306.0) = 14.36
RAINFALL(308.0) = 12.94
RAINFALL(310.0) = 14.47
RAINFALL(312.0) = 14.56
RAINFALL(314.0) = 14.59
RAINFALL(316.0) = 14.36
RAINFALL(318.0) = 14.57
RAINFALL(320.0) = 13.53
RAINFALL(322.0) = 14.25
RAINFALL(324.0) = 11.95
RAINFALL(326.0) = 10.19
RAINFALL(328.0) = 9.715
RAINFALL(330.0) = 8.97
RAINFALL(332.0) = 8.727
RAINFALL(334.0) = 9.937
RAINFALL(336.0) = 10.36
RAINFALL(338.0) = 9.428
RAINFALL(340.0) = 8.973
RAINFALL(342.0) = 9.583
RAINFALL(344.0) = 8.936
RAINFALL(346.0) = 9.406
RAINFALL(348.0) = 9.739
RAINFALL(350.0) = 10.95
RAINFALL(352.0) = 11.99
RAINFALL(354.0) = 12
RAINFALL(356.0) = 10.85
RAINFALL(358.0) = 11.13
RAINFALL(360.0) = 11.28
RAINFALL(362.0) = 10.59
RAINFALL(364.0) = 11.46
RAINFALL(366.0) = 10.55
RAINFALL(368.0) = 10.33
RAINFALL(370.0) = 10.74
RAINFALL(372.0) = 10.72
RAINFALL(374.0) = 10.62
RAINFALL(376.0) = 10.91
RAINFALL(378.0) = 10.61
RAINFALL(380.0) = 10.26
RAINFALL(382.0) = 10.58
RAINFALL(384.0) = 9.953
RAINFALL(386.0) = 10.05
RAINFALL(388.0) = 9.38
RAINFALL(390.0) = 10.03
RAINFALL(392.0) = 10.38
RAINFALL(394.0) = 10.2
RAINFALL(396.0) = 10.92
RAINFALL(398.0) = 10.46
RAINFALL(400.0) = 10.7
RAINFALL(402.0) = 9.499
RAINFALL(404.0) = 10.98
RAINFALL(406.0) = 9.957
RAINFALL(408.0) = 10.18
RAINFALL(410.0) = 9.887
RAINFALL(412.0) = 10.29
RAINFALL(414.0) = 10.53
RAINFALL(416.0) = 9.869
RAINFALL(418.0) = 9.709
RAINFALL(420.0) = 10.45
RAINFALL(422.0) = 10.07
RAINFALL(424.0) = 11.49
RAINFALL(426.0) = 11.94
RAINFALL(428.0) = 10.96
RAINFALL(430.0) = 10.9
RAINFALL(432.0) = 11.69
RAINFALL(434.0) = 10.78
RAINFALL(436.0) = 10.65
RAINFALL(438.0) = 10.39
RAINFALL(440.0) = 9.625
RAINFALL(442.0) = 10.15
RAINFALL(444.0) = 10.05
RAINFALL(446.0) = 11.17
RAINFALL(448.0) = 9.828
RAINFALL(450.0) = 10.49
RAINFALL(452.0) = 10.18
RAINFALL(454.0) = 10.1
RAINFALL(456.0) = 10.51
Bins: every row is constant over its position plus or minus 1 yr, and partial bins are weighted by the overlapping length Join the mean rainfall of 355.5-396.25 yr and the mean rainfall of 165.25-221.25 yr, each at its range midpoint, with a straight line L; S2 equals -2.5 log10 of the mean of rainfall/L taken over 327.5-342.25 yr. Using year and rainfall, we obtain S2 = 0.21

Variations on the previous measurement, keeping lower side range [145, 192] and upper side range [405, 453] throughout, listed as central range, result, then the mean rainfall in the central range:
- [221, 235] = 0.11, 13.5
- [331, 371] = 0.18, 10.3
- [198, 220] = 0.11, 13.8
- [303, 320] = -0.10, 14.3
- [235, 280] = 0.09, 13.1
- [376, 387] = 0.12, 10.3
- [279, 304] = -0.05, 14.2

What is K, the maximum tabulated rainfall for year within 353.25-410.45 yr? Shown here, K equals 12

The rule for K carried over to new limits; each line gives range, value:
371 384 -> 10.91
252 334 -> 15.43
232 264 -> 14.17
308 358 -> 14.59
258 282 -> 14.19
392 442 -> 11.94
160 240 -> 17.99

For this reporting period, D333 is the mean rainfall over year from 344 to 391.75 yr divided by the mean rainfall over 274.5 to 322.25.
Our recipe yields 0.75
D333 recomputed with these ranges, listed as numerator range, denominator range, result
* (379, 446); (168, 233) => 0.73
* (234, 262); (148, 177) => 0.78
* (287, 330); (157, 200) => 0.88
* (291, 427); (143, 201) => 0.70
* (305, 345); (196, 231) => 0.85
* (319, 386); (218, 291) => 0.79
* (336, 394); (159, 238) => 0.71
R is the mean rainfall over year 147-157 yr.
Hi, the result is 17.9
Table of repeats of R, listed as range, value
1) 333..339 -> 9.91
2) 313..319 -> 14.5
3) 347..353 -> 10.9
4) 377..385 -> 10.4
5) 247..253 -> 13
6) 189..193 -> 15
